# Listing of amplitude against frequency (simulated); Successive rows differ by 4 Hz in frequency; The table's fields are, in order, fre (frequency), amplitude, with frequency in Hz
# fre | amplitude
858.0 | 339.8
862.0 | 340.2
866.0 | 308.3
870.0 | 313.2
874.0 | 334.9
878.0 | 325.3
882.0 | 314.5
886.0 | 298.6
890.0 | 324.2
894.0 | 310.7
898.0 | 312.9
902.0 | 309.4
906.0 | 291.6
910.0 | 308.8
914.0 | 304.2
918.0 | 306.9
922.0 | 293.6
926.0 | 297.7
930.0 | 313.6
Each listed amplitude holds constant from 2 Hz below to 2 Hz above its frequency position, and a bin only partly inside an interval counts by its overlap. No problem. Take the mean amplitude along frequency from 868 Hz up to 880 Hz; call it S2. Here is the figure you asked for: 324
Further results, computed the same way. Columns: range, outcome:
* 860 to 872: 321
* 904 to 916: 302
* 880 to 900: 312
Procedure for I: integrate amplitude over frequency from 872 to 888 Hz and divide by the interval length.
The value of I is 318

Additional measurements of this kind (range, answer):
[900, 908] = 300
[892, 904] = 311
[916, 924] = 300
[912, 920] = 306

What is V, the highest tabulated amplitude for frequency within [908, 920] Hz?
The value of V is 308.8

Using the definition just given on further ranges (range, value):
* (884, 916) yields 324.2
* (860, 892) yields 340.2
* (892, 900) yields 312.9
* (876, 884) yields 325.3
